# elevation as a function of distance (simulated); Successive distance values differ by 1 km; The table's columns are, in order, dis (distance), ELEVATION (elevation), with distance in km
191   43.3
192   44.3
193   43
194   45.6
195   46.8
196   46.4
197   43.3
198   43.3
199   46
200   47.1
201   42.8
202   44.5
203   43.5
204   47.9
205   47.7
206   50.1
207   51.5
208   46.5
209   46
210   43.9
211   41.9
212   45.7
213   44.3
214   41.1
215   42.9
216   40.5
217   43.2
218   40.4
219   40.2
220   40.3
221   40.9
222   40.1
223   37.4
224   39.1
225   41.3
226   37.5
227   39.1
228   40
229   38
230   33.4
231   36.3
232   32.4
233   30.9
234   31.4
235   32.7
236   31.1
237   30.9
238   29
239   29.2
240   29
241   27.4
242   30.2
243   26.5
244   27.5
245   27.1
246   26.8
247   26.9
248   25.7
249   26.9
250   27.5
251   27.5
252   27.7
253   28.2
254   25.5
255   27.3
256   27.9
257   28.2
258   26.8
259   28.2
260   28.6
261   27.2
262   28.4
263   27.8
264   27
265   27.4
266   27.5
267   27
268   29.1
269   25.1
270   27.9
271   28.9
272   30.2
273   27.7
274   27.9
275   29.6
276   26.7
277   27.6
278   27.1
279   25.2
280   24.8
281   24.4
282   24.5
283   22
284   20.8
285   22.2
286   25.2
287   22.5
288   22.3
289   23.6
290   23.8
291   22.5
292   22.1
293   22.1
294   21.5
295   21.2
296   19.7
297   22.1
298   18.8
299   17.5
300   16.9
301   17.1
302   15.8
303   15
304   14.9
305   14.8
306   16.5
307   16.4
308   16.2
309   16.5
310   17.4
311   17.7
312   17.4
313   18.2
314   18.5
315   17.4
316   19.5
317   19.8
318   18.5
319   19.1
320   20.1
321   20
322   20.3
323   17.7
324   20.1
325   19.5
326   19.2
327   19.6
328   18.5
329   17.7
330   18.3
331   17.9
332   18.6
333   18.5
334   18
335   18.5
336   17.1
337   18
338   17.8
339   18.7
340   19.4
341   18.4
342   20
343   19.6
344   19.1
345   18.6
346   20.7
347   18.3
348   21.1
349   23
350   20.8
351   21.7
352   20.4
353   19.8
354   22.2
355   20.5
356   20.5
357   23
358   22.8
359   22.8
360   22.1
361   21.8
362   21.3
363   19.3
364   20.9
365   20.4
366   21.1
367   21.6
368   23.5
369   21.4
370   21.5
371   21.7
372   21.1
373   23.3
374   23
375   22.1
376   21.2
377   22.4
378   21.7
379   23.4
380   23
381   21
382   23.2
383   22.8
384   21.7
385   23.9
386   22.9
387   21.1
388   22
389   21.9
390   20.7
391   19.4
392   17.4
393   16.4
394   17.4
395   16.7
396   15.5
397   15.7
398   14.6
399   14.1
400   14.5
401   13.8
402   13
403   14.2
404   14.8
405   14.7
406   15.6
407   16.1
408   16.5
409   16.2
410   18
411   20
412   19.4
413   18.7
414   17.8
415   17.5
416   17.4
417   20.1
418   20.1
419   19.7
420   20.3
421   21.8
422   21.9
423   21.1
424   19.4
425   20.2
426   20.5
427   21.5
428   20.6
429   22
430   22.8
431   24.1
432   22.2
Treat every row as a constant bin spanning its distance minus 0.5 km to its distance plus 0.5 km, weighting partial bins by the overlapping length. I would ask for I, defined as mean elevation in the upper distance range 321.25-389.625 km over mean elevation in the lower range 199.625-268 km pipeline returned 0.59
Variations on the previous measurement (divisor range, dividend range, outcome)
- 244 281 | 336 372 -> 0.75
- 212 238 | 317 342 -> 0.50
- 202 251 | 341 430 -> 0.54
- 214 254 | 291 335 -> 0.55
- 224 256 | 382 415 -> 0.58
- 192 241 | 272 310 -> 0.53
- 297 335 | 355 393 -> 1.20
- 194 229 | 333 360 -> 0.46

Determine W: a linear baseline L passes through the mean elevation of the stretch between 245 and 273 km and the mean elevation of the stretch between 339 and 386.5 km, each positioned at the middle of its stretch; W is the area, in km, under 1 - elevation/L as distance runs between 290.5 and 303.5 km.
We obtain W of 3.03 km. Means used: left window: 27.5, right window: 21.4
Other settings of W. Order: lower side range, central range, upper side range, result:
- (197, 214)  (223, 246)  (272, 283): 3.2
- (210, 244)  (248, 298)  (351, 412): 9.3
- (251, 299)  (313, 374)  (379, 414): 3.6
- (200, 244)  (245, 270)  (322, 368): 4.5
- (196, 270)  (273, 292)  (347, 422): 3.5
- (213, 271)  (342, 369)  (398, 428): 1.8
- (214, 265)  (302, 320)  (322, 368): 4.9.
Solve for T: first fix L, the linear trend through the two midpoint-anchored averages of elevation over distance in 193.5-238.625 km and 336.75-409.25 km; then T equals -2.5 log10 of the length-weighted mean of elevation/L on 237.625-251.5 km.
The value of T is 0.32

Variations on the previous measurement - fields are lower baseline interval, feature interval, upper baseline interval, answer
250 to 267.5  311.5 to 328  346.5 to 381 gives 0.25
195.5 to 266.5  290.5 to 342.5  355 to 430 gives 0.42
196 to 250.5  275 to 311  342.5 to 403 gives 0.39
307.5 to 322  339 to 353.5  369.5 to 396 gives -0.02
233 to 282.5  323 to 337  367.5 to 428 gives 0.26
